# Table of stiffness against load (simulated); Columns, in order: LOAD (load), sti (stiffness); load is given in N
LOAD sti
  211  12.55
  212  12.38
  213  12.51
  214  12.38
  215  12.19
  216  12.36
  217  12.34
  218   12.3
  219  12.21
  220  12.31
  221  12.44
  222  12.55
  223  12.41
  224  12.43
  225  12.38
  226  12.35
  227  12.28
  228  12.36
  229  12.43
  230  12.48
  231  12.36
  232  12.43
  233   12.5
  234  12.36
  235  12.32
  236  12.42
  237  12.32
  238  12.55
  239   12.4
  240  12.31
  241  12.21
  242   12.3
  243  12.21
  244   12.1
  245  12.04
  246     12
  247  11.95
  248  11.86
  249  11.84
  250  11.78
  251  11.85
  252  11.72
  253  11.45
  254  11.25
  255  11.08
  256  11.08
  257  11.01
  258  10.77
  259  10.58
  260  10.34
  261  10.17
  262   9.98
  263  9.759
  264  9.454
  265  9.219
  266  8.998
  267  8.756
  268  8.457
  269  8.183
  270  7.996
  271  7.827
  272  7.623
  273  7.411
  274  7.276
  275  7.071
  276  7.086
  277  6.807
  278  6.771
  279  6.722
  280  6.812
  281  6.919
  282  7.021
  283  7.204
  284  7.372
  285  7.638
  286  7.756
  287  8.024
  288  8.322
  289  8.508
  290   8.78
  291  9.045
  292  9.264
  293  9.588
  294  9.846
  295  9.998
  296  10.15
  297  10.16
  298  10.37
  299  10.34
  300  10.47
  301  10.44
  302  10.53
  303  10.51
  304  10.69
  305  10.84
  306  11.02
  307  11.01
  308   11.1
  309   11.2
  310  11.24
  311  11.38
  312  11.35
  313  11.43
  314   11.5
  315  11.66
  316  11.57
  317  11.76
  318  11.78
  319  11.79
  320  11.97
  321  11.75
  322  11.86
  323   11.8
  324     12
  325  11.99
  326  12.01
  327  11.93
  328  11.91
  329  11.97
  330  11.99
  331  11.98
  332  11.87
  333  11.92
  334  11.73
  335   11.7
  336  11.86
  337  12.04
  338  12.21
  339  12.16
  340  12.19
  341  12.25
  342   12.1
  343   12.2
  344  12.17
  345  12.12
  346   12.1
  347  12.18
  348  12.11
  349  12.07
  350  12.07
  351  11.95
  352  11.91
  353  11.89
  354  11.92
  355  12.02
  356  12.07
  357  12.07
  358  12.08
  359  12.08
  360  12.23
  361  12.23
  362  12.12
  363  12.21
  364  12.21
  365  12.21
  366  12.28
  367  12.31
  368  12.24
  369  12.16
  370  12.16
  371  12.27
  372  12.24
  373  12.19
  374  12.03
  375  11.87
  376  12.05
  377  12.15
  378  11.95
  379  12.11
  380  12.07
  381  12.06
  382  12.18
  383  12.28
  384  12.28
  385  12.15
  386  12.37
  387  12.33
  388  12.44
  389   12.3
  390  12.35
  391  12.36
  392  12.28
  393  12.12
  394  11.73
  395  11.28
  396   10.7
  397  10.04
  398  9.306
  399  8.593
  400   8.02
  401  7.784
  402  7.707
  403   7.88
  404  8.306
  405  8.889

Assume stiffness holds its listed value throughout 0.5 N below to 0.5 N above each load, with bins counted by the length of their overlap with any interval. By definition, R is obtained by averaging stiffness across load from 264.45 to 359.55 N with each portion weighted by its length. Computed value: 10.5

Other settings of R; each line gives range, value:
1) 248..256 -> 11.6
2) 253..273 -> 9.6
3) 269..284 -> 7.22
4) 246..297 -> 9.17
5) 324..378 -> 12.1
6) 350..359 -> 12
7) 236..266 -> 11.3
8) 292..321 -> 10.9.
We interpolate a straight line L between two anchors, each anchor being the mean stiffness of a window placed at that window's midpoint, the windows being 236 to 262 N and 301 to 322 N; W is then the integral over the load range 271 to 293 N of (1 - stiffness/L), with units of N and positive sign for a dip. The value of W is 7.3 N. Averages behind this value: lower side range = 11.6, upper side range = 11.3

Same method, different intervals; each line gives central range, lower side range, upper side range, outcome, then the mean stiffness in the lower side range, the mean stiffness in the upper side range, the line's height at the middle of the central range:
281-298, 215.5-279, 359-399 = 3.91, 10.9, 12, 11.2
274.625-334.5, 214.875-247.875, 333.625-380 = 9.92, 12.3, 12.1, 12.2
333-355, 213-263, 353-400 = -0.26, 11.9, 11.9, 11.9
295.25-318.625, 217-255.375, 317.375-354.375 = 2.07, 12.2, 12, 12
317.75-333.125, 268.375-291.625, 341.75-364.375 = -2.26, 7.59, 12.1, 10.4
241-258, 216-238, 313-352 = 0.81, 12.4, 11.9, 12.3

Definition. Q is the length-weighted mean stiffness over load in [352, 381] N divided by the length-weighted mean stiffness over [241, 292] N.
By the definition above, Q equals 1.3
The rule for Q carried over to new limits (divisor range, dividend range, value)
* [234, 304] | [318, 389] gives 1.23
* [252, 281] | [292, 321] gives 1.22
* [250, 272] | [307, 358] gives 1.19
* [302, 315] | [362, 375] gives 1.10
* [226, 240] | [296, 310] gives 0.86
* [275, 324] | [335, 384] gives 1.23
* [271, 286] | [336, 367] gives 1.69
